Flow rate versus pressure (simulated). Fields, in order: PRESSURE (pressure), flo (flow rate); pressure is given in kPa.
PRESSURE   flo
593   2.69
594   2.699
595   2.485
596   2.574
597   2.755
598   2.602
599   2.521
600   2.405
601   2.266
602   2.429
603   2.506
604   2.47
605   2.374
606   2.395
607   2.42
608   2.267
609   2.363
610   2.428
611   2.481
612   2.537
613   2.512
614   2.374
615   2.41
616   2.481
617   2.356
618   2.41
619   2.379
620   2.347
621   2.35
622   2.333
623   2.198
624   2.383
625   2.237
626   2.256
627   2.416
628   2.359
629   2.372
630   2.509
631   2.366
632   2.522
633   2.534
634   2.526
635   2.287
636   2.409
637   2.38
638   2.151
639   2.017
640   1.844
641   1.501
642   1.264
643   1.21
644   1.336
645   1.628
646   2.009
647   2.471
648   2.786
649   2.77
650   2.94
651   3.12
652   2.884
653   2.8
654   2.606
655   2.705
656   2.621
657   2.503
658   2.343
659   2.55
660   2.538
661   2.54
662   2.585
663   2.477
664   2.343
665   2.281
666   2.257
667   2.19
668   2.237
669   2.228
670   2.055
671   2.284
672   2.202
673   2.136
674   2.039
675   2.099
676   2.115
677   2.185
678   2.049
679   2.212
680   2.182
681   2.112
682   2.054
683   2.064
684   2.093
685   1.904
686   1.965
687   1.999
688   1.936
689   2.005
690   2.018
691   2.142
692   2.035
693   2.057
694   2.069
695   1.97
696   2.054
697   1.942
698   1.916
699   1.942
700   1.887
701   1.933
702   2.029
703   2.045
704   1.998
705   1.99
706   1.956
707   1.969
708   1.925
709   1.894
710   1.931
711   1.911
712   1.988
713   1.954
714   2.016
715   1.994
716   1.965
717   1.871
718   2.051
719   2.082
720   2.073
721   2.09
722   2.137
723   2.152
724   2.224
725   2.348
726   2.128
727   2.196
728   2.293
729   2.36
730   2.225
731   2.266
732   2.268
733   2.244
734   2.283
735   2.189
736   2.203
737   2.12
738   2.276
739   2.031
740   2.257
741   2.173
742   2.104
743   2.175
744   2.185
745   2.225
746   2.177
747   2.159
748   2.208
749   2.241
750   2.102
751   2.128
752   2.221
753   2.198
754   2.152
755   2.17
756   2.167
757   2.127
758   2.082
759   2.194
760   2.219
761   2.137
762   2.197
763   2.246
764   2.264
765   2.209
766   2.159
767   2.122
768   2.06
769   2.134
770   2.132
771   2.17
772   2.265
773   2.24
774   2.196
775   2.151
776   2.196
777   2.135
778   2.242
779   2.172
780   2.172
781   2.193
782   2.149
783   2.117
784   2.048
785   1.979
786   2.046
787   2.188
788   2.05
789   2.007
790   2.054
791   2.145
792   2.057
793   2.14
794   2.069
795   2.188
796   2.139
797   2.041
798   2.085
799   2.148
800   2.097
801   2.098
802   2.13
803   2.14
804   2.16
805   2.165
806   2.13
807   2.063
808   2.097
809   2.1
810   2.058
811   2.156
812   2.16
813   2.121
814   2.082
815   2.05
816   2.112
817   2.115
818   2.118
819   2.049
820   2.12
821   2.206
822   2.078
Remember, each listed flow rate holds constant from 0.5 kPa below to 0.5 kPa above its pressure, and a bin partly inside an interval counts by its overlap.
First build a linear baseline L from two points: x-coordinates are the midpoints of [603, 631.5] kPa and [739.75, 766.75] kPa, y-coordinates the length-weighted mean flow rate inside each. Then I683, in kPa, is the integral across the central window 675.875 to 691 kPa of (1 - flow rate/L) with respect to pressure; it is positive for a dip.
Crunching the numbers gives 1.49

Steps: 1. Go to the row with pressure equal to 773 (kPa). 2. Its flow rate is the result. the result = 2.24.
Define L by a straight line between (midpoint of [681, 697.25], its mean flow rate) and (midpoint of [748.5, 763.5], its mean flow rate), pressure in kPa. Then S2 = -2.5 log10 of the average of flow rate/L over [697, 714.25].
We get 0.056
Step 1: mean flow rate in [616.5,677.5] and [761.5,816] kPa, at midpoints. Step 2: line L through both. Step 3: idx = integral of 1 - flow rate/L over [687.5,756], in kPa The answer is 3.66 kPa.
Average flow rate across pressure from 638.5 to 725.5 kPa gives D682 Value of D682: 2.14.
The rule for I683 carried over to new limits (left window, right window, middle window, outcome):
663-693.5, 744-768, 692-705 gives 0.9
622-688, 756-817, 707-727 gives 1.5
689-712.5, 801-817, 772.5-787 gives -0.5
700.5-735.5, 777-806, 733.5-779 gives -1.7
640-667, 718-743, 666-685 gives 1.3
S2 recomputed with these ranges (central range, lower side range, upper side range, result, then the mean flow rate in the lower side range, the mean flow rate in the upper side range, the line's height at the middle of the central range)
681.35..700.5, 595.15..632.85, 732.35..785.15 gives 0.144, 2.42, 2.17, 2.29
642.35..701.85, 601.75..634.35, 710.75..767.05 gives 0.041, 2.4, 2.16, 2.29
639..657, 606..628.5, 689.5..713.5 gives -0.018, 2.38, 1.98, 2.23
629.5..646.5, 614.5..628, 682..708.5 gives 0.124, 2.35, 2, 2.27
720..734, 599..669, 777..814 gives -0.003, 2.36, 2.11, 2.22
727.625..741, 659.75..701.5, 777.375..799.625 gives -0.056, 2.12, 2.11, 2.12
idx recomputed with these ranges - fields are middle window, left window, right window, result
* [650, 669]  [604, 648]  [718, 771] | -2.6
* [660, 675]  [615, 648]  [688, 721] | -1.3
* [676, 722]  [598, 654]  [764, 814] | 4.7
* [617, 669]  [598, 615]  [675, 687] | -1.8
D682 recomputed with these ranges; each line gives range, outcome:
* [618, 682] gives 2.29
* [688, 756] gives 2.1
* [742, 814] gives 2.14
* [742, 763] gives 2.17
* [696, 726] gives 2.01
